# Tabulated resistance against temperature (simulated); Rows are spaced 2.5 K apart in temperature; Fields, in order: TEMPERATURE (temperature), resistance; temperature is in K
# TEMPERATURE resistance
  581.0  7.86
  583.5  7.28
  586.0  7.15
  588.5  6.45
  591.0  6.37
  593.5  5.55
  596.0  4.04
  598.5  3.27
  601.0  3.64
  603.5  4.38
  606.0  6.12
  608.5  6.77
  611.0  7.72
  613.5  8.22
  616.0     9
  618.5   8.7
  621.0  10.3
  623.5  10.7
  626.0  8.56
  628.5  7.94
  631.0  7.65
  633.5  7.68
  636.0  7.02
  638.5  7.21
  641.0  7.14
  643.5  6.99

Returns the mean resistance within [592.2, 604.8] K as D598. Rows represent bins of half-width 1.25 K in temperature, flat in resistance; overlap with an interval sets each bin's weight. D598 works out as 4.19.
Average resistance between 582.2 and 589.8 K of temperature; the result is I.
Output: 6.96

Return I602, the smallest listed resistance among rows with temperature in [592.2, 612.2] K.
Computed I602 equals 3.27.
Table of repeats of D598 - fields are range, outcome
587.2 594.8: 6.12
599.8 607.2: 4.71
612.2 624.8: 9.37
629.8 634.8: 7.66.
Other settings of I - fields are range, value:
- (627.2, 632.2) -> 7.8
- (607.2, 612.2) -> 7.23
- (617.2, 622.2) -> 9.49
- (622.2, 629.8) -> 9.07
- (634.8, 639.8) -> 7.12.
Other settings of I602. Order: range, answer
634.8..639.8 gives 7.02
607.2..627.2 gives 6.77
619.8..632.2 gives 7.65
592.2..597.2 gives 4.04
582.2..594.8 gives 5.55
